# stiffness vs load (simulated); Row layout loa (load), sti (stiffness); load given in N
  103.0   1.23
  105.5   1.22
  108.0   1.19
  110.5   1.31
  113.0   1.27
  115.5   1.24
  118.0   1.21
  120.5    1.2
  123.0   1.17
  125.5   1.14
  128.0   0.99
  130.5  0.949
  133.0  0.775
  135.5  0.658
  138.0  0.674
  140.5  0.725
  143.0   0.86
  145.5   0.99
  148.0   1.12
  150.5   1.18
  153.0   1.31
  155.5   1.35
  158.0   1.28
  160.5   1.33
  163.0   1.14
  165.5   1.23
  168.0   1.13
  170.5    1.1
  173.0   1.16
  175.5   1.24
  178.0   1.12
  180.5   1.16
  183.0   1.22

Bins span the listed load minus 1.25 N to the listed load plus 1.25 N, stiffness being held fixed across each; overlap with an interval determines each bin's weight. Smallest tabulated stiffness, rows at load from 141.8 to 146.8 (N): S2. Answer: 0.86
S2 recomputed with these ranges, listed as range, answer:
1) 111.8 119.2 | 1.21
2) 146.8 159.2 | 1.12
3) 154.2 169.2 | 1.13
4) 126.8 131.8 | 0.949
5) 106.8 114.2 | 1.19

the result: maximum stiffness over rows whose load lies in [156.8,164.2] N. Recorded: 1.33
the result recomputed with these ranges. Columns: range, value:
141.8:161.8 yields 1.35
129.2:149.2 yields 1.12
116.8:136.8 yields 1.21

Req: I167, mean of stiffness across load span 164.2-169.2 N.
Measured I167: 1.18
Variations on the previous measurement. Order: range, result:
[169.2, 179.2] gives 1.16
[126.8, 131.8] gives 0.967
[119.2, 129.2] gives 1.13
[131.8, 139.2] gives 0.702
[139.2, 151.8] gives 0.975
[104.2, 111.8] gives 1.24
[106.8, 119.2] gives 1.24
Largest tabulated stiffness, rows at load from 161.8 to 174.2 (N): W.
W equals 1.23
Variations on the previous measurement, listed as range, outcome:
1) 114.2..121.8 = 1.24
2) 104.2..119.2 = 1.31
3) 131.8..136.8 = 0.775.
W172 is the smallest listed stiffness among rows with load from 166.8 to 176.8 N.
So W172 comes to 1.1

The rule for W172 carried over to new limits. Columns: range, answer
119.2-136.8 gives 0.658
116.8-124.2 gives 1.17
